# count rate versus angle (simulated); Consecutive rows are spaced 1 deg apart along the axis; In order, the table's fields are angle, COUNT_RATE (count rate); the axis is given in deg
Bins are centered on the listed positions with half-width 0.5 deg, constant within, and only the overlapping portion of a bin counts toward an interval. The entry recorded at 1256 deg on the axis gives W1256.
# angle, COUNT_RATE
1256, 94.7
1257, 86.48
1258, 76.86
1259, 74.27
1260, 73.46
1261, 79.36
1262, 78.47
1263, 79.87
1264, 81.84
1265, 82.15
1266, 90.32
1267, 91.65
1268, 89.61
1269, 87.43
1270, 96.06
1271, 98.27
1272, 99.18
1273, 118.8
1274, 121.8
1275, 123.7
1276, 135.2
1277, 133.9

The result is 94.7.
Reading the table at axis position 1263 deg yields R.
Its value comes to 79.87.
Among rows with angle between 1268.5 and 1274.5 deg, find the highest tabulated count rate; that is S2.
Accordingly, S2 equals 121.8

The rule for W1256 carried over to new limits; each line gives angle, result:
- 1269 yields 87.43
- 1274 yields 121.8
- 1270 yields 96.06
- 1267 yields 91.65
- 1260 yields 73.46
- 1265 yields 82.15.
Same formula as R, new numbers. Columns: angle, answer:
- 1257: 86.48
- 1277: 133.9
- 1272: 99.18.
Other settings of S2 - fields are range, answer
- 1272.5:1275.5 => 123.7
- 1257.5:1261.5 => 79.36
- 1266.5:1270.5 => 96.06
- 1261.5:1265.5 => 82.15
